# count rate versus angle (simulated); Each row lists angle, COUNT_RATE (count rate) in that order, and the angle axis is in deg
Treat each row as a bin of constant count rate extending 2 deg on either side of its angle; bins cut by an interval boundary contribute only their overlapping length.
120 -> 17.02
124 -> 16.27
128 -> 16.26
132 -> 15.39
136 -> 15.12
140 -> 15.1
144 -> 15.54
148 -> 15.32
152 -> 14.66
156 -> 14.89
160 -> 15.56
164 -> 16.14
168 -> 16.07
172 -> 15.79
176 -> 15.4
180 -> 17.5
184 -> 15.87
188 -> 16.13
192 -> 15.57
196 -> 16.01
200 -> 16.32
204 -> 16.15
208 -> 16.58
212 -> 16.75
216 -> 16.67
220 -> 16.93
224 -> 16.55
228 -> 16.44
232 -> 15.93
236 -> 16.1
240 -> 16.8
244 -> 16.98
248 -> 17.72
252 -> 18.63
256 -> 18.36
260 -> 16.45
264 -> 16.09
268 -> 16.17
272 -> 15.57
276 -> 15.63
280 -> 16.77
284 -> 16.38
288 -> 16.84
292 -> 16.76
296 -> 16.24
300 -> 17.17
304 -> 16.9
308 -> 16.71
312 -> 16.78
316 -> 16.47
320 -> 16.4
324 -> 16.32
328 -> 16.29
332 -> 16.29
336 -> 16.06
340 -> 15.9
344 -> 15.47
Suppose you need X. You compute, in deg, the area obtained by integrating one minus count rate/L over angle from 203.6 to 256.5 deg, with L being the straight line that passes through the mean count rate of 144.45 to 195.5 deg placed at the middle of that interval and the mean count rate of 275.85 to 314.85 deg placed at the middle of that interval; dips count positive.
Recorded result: -2.3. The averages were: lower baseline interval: 15.7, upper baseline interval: 16.7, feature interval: 16.9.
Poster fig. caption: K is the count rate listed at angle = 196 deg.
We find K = 16.01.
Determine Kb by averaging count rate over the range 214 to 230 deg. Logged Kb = 16.6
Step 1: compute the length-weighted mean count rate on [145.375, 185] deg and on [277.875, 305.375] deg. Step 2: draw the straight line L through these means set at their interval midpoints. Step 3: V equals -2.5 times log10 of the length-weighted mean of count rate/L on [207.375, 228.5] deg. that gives -0.04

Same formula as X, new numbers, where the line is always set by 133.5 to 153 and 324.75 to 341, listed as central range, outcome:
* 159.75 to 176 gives -0.6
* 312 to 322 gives -0.3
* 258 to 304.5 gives -1.5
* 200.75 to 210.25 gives -0.5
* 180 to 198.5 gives -0.8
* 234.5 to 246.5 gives -0.8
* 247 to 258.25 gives -1.8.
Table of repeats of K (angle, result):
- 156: 14.89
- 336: 16.06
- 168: 16.07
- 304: 16.9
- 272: 15.57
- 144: 15.54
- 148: 15.32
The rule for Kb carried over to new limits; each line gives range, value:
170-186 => 16.1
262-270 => 16.1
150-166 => 15.3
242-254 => 17.8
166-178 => 15.8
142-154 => 15.2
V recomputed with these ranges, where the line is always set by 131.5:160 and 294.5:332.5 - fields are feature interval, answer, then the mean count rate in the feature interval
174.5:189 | -0.054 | 16.3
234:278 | -0.045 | 16.8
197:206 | -0.040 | 16.2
